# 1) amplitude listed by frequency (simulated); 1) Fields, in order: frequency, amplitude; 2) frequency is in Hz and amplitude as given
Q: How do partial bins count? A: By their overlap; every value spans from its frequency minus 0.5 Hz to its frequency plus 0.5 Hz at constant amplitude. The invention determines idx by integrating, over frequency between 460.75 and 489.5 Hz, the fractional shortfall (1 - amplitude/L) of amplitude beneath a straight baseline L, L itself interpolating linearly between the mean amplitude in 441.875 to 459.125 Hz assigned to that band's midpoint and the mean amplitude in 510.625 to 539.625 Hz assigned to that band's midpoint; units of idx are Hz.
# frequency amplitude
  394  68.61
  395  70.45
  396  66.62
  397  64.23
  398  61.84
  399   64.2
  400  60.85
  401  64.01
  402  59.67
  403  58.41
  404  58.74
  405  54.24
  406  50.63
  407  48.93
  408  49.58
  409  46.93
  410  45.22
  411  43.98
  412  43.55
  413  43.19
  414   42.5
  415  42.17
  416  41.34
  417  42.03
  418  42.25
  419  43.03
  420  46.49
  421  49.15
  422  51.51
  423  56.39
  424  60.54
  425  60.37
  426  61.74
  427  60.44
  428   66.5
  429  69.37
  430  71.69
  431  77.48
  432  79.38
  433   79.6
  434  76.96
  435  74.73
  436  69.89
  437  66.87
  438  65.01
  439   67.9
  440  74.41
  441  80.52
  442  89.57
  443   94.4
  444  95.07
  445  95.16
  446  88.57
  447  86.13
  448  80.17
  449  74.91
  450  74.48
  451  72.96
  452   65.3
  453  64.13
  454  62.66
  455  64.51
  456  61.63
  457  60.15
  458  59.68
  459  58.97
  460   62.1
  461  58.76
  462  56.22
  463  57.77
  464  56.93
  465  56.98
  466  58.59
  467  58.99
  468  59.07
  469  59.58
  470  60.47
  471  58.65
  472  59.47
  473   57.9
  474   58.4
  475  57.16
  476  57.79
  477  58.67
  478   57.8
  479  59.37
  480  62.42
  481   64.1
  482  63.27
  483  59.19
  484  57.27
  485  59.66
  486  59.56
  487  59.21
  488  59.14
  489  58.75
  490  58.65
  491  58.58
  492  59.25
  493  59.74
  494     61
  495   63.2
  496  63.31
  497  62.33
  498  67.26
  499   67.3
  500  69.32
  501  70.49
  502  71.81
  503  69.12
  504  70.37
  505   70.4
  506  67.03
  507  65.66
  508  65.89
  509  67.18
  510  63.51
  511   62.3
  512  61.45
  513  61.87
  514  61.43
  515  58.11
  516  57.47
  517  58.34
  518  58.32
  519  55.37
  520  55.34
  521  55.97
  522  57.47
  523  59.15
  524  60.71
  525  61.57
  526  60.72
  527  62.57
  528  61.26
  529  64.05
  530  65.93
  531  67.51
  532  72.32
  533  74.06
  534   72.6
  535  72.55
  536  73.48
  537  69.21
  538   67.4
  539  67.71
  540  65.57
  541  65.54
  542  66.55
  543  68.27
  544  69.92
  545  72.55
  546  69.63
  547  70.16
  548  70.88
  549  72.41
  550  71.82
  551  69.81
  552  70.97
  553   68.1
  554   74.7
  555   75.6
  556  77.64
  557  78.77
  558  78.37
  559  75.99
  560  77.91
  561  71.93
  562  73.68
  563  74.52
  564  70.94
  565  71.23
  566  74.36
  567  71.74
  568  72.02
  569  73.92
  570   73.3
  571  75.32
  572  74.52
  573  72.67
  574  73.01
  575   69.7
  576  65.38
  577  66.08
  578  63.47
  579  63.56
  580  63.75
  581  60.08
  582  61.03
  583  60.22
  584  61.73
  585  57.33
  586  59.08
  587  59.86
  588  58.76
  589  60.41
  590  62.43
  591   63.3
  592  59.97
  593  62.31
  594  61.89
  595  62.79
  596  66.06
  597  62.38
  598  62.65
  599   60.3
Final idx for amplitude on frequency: 4.9 Hz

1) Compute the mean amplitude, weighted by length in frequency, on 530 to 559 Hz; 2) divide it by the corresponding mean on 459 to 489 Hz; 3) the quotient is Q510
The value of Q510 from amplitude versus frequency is 1.2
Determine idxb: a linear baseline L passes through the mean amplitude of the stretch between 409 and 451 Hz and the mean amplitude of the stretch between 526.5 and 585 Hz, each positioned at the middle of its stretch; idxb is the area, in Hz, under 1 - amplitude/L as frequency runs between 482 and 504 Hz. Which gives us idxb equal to 1.5 Hz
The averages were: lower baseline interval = 65.1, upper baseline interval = 69.9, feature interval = 62.8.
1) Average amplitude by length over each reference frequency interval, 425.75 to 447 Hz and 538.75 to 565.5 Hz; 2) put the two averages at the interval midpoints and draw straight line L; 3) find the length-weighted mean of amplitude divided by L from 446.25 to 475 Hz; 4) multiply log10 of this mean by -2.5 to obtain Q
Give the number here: 0.20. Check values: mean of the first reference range 76.8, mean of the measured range 63.2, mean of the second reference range 71.9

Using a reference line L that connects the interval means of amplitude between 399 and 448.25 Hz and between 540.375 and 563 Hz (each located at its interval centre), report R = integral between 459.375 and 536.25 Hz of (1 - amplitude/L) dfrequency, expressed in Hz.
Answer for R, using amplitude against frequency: 7.1 Hz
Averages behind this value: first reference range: 62.7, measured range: 62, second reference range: 72.3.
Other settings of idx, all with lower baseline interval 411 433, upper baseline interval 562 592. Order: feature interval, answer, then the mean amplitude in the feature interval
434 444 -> -3.6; 76.9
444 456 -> -3.9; 75.6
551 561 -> -1.5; 74.9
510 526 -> 0.8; 59.2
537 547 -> -0.7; 68.3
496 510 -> -1.5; 67.7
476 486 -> -0.1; 60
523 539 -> -0.9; 66.8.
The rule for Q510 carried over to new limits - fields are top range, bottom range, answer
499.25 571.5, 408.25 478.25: 1.08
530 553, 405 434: 1.28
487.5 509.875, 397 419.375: 1.28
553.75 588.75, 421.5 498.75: 1.06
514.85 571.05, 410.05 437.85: 1.19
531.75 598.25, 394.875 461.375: 1.08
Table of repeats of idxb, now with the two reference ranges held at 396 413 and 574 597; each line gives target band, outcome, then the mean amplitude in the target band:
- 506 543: -2.5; 63.9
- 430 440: -3.1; 73.1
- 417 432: -0.8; 58.5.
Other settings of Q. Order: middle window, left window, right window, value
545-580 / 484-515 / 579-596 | -0.17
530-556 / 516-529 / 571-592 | -0.16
